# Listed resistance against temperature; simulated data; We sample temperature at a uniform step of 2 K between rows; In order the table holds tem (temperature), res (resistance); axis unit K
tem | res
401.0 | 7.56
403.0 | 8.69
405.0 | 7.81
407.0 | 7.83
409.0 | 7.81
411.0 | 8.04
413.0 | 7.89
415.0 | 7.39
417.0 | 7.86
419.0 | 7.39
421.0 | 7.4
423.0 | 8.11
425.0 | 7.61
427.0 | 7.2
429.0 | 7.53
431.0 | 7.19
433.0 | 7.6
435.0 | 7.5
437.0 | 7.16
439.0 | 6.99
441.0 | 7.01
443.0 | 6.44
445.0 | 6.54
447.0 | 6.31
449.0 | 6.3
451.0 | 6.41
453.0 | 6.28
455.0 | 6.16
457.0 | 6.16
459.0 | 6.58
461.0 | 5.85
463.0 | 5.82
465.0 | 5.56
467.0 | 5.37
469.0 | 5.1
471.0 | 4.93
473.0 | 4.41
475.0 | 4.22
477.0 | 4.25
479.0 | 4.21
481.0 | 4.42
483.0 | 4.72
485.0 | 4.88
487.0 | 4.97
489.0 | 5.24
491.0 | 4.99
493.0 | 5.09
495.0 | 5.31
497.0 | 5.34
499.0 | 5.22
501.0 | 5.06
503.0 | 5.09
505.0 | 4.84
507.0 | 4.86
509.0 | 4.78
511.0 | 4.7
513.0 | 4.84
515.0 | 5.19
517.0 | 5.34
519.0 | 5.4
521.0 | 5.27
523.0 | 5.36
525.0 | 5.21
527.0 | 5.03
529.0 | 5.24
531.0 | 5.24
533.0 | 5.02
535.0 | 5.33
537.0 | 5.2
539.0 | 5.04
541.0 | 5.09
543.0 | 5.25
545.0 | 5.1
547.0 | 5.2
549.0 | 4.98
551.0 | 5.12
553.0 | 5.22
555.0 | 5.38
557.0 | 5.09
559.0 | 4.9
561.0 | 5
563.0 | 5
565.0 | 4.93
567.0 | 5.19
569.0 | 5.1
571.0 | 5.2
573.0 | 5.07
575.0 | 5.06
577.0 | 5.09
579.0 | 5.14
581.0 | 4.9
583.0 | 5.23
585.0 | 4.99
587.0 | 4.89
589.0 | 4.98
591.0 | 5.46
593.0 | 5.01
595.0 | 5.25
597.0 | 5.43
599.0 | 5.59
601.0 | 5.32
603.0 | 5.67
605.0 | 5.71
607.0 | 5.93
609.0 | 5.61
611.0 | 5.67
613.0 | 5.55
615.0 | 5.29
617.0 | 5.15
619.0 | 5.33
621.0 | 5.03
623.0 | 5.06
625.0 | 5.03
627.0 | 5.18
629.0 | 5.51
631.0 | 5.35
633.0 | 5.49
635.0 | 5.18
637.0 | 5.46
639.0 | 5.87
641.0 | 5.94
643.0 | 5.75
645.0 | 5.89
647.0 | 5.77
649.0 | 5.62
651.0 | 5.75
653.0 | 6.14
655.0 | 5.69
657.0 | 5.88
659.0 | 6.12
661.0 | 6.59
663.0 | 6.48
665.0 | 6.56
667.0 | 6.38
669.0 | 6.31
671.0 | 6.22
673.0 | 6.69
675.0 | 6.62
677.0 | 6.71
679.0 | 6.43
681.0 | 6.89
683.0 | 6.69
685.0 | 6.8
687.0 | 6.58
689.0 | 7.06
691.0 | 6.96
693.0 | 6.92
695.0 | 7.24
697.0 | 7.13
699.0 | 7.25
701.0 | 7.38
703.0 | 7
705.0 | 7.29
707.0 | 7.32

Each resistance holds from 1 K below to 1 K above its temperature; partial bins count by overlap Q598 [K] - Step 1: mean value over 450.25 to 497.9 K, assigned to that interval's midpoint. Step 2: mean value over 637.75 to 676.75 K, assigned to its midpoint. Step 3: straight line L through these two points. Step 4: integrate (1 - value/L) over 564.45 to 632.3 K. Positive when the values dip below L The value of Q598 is 6.8 K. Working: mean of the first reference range 5.26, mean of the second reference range 6.13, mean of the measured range 5.26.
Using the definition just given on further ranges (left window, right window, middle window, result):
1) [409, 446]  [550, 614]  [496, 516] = 4.2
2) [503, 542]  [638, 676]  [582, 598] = 1.3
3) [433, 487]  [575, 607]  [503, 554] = 3.6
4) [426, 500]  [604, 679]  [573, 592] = 2.4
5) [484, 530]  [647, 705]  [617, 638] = 3.1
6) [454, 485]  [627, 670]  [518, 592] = 5.0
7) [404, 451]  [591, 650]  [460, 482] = 6.3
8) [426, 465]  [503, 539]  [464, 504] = 6.4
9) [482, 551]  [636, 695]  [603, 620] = 1.0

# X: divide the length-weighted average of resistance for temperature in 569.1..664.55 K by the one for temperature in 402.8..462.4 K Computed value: 0.77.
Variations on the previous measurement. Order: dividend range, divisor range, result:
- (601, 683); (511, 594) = 1.14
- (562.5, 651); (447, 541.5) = 1.02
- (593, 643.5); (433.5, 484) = 0.94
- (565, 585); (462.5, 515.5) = 1.03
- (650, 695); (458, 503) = 1.28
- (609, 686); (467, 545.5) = 1.18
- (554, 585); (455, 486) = 0.99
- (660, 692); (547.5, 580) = 1.30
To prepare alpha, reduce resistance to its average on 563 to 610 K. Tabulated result 5.24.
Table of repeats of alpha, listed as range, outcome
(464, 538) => 5.01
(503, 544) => 5.11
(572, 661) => 5.45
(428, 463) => 6.68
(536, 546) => 5.14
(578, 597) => 5.11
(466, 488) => 4.68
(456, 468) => 5.89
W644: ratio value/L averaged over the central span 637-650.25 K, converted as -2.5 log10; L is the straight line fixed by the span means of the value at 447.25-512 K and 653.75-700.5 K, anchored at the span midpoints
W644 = 0.11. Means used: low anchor 5.24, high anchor 6.62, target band 5.78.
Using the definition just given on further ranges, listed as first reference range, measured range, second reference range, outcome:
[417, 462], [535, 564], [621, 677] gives 0.237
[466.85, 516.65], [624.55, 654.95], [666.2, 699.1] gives 0.131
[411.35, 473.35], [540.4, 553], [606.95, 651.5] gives 0.172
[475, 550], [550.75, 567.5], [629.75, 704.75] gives 0.069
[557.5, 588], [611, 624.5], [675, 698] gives 0.098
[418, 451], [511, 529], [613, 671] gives 0.253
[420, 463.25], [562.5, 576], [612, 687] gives 0.228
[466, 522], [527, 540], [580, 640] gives -0.021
